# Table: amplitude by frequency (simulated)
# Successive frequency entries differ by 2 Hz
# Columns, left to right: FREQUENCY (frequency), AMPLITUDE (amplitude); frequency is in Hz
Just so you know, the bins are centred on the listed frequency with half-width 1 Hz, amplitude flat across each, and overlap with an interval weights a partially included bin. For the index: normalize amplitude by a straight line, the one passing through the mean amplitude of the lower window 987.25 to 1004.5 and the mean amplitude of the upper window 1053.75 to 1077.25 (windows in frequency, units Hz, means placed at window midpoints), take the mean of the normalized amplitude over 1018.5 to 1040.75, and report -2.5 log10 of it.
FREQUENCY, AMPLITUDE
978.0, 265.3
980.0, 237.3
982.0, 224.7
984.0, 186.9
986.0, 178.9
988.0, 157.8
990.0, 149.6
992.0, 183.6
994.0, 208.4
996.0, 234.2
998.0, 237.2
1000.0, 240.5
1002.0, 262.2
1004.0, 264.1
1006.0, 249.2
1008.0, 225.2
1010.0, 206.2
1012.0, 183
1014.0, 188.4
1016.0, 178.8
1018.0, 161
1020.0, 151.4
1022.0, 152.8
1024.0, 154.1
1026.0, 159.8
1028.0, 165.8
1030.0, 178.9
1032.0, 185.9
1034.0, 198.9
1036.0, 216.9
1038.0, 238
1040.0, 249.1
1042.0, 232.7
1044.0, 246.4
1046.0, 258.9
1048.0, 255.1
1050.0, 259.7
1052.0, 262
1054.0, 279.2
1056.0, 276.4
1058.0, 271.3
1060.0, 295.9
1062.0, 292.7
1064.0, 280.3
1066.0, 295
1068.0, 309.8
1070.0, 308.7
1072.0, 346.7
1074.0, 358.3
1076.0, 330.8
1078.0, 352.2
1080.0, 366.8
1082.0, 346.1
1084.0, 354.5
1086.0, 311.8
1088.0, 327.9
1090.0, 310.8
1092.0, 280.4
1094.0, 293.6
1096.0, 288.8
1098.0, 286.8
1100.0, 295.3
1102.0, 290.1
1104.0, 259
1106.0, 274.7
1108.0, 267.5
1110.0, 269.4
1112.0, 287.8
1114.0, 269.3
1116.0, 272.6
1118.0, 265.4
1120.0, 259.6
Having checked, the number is 0.37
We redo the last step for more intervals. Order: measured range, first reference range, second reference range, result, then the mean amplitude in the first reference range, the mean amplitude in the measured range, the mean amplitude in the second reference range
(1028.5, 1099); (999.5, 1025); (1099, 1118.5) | -0.173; 201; 283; 275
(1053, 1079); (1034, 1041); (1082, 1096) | -0.115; 230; 307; 314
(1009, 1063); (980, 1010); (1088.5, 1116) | 0.113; 215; 218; 283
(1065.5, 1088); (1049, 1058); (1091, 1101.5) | -0.195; 270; 335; 289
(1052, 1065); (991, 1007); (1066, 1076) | 0.111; 235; 281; 327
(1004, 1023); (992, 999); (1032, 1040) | 0.142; 220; 192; 218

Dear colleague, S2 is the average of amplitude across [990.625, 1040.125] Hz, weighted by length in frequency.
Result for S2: 202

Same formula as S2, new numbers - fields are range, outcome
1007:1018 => 193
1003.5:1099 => 258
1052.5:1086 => 316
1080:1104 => 308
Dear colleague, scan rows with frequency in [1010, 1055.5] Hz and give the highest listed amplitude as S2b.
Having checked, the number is 279.2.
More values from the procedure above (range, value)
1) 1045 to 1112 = 366.8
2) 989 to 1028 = 264.1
